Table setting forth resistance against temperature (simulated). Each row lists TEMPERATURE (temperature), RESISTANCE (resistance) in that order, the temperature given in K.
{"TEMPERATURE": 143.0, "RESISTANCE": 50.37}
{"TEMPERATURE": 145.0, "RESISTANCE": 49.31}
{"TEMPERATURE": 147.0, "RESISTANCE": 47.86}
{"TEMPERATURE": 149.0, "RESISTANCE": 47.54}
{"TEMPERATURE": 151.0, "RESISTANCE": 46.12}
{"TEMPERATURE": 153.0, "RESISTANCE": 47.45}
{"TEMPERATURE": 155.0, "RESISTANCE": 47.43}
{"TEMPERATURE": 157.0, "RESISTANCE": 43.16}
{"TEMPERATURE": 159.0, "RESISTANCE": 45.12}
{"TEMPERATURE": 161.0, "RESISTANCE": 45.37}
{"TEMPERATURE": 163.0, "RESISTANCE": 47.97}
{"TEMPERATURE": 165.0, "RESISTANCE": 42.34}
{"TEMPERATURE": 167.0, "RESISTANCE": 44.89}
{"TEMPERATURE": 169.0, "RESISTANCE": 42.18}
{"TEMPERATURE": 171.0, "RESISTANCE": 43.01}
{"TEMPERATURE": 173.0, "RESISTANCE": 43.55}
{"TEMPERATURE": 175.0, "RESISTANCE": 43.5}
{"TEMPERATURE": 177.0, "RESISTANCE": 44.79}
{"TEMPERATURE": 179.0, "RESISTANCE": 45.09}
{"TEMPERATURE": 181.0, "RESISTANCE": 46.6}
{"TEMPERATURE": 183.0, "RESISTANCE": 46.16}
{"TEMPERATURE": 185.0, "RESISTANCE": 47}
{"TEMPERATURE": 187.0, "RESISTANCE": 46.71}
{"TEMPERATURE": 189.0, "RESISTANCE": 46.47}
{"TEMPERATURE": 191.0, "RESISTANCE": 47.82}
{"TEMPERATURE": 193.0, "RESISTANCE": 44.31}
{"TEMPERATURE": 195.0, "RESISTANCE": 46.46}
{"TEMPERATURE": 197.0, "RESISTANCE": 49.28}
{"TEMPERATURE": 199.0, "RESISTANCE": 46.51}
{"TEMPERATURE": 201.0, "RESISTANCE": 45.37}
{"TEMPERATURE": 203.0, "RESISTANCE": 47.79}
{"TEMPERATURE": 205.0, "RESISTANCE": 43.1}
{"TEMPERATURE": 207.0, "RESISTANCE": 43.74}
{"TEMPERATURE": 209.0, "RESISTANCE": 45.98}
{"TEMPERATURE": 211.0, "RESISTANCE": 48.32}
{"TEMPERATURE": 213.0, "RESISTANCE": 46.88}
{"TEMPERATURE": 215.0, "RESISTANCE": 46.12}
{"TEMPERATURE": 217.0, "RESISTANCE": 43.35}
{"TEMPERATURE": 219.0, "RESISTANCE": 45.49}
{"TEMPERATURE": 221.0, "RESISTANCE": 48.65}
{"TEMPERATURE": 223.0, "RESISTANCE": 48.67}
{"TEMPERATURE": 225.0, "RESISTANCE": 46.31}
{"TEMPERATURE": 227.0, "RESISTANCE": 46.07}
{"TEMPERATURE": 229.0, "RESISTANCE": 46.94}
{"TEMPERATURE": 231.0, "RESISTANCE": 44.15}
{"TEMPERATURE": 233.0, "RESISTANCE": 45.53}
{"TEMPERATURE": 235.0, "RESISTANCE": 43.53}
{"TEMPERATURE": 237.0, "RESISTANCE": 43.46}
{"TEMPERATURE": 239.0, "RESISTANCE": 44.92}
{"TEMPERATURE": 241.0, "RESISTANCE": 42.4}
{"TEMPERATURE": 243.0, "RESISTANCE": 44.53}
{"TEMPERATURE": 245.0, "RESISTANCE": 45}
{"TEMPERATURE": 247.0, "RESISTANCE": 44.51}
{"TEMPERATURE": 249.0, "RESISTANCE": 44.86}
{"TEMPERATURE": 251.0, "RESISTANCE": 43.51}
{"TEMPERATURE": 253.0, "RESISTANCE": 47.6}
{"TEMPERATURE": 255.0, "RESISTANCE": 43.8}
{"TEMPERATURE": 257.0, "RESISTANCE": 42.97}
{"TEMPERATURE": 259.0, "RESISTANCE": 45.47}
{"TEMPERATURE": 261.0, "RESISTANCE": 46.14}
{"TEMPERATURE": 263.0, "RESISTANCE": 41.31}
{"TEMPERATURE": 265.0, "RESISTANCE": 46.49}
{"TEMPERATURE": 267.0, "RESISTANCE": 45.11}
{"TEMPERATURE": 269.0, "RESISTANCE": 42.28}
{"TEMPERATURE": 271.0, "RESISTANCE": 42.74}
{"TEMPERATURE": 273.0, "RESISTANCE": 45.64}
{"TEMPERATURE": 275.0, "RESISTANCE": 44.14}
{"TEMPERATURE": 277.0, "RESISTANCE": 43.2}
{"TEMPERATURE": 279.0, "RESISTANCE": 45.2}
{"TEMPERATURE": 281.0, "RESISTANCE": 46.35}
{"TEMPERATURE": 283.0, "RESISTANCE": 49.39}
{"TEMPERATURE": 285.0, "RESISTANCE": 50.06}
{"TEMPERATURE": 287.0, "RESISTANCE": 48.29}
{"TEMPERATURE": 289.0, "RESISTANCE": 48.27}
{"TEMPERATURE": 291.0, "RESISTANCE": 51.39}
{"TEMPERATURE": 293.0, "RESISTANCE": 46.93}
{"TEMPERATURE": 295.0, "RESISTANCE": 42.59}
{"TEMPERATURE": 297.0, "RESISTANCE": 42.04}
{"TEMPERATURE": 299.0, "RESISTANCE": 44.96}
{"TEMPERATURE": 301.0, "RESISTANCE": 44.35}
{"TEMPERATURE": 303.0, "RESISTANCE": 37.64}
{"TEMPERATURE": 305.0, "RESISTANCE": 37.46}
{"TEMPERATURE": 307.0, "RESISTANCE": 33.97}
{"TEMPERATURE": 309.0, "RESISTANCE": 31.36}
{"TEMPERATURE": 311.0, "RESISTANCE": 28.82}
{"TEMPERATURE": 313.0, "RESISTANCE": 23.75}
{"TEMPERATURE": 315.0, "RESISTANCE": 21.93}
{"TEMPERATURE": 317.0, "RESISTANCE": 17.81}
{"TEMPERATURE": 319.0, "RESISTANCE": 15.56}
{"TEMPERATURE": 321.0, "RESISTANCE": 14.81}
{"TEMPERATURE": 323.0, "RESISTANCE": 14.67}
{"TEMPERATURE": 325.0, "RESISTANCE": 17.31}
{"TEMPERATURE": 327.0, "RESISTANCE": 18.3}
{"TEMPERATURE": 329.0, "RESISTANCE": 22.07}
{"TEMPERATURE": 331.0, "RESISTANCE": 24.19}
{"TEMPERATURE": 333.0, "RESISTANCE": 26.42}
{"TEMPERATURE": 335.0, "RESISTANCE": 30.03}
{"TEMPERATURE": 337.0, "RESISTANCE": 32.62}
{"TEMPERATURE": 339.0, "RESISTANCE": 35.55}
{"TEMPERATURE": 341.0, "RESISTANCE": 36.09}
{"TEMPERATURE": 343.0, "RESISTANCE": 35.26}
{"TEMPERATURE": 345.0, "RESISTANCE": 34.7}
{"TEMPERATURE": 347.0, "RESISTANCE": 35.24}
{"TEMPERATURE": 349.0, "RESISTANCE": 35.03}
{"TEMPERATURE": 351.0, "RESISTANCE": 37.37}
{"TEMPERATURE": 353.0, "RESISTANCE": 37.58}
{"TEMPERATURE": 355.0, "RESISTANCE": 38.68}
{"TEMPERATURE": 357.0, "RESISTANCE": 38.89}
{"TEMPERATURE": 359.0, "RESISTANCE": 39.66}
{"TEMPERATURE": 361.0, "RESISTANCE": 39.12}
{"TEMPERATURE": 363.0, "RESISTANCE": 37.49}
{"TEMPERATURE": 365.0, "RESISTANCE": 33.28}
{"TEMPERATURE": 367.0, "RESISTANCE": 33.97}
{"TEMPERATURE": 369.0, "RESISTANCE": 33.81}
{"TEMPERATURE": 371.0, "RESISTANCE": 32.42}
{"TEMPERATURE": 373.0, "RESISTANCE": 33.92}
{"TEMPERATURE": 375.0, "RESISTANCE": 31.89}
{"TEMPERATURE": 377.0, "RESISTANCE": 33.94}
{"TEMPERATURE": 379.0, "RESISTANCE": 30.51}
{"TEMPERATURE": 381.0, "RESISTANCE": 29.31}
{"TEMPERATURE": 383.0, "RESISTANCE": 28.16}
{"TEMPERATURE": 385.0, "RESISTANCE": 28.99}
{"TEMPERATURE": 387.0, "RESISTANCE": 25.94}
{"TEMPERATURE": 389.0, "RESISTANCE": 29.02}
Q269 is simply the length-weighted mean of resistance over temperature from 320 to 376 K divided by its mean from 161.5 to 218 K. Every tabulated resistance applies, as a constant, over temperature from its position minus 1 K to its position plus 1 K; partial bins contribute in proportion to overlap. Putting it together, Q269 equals 0.7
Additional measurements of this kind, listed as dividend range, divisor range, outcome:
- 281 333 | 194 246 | 0.73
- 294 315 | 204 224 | 0.78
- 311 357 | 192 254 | 0.61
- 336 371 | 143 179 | 0.79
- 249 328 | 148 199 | 0.84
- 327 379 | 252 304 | 0.74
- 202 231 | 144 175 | 1.02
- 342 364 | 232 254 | 0.83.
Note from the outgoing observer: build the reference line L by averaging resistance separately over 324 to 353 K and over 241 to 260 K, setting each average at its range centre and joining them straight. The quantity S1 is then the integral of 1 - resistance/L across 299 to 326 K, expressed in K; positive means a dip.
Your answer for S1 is 6.3 K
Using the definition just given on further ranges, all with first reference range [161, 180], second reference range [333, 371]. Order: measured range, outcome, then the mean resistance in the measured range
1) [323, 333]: 4.4 K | 20.5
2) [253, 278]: -2.9 K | 44.2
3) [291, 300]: -1.6 K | 44.9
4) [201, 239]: -3.6 K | 45.7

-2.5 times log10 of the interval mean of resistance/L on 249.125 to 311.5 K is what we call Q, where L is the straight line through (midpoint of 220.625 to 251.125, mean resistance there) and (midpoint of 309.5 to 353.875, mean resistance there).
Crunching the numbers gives -0.19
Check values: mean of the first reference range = 45.2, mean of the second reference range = 27.1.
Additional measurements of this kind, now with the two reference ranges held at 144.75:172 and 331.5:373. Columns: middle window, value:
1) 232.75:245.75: -0.075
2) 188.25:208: -0.064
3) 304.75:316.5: 0.291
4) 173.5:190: -0.034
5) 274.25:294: -0.219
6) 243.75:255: -0.110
